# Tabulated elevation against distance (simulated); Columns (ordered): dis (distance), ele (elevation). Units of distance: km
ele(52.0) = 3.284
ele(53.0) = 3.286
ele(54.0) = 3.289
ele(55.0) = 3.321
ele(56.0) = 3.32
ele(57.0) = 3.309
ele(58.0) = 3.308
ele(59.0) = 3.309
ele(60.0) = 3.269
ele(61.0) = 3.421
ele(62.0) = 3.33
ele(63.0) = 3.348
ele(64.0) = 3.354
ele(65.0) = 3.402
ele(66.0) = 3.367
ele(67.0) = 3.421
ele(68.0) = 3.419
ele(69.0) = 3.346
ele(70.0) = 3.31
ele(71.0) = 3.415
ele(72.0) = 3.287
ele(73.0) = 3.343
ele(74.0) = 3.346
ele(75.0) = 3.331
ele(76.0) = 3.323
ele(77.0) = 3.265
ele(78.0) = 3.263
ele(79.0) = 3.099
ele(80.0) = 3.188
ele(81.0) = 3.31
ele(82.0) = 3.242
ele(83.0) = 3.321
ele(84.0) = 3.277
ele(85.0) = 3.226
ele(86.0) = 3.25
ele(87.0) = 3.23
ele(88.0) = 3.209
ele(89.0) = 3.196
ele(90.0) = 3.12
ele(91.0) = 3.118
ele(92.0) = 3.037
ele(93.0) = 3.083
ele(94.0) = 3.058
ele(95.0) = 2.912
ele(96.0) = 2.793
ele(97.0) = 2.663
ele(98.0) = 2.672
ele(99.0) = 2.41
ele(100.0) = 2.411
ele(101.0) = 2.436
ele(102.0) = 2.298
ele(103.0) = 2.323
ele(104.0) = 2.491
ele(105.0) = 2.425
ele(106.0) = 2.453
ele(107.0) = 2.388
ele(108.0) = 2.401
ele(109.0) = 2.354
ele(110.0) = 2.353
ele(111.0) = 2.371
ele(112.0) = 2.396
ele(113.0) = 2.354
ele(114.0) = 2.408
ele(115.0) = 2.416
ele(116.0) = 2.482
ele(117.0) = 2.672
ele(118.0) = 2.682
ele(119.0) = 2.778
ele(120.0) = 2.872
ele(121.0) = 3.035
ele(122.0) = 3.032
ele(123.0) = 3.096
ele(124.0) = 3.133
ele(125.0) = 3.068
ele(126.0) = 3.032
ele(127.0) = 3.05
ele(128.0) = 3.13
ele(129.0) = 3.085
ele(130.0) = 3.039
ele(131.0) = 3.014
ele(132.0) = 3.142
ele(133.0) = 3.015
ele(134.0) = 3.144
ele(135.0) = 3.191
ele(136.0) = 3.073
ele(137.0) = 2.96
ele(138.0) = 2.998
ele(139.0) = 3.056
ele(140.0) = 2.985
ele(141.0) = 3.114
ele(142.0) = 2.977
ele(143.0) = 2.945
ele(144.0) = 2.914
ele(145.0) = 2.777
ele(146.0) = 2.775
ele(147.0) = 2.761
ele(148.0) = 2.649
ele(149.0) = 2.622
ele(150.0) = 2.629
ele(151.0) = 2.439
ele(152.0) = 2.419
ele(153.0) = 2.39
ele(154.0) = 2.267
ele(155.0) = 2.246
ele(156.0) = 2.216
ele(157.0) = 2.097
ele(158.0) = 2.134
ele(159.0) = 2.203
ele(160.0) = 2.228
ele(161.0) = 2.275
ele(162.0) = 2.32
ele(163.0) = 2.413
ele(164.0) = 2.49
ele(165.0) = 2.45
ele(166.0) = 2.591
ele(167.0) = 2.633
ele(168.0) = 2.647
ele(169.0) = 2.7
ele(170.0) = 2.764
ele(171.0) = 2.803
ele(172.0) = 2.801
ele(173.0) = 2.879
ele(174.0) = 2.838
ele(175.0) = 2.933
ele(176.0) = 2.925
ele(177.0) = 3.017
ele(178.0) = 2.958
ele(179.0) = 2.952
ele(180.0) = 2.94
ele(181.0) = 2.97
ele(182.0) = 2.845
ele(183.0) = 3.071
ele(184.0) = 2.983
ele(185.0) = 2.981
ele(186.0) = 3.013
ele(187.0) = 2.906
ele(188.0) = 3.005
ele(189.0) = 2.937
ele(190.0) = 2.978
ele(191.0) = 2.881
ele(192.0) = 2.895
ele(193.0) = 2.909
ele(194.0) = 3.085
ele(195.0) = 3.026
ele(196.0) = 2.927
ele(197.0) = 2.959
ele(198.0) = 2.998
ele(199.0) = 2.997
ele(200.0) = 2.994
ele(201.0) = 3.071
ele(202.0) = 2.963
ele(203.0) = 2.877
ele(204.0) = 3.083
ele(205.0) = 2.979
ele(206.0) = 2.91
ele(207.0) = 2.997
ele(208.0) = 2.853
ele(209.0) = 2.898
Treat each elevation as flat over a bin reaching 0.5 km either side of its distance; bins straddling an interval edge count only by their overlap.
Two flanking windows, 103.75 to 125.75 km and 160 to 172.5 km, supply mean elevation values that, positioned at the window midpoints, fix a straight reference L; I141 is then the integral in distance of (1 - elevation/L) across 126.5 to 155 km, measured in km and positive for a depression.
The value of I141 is -3.0 km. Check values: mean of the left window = 2.63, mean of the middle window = 2.87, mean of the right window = 2.56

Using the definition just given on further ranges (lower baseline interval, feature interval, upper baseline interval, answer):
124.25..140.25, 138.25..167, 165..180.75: 3.8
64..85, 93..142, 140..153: 3.2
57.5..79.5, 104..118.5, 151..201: 3.1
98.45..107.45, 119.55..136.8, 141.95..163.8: -4.4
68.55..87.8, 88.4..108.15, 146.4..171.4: 2.5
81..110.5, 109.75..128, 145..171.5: -0.5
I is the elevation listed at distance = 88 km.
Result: 3.209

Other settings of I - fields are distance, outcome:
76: 3.323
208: 2.853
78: 3.263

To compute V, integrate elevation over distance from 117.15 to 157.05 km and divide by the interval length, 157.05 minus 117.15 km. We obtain 2.85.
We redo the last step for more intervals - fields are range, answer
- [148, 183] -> 2.6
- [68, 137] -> 2.93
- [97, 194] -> 2.73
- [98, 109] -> 2.41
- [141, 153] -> 2.72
